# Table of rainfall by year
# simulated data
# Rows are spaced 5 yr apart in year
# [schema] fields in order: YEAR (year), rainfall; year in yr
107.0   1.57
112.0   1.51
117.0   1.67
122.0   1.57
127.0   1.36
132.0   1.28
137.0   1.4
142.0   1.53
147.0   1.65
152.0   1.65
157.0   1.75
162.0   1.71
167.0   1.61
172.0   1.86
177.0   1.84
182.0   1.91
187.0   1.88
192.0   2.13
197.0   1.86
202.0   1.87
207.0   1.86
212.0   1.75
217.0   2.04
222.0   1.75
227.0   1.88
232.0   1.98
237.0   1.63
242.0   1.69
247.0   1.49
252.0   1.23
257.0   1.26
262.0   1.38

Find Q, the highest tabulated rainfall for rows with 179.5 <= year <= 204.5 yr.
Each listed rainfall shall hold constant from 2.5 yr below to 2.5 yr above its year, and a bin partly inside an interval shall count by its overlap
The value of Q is 2.13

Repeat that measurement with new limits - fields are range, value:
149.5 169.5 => 1.75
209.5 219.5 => 2.04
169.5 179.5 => 1.86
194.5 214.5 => 1.87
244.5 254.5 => 1.49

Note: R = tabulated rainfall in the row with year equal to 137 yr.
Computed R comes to 1.4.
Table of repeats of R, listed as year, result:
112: 1.51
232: 1.98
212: 1.75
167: 1.61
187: 1.88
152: 1.65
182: 1.91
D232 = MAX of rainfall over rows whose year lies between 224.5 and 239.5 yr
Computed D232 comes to 1.98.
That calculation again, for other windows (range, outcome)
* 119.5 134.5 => 1.57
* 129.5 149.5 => 1.65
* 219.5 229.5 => 1.88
